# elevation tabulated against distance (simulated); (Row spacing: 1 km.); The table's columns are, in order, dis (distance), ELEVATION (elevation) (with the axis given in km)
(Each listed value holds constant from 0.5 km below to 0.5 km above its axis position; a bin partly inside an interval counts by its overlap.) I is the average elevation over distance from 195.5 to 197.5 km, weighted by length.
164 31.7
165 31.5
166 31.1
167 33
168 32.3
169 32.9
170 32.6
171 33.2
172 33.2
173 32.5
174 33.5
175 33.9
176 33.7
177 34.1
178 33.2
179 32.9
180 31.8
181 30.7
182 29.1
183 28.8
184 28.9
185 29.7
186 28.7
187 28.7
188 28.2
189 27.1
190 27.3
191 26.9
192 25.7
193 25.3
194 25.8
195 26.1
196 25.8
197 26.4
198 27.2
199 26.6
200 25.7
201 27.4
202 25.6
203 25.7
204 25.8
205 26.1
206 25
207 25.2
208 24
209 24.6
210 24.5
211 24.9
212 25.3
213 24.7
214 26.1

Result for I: 26.1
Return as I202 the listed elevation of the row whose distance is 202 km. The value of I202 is 25.6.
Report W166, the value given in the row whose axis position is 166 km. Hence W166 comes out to 31.1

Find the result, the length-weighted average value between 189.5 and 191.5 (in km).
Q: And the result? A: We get 27.1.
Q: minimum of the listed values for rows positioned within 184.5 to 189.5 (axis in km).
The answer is 27.1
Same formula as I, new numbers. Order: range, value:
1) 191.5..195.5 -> 25.7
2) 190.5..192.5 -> 26.3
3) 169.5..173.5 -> 32.9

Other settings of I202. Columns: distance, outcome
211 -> 24.9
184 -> 28.9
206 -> 25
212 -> 25.3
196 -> 25.8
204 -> 25.8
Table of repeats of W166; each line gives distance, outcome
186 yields 28.7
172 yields 33.2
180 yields 31.8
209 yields 24.6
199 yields 26.6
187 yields 28.7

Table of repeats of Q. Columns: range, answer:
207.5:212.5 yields 24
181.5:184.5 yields 28.8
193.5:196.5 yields 25.8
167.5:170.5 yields 32.3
